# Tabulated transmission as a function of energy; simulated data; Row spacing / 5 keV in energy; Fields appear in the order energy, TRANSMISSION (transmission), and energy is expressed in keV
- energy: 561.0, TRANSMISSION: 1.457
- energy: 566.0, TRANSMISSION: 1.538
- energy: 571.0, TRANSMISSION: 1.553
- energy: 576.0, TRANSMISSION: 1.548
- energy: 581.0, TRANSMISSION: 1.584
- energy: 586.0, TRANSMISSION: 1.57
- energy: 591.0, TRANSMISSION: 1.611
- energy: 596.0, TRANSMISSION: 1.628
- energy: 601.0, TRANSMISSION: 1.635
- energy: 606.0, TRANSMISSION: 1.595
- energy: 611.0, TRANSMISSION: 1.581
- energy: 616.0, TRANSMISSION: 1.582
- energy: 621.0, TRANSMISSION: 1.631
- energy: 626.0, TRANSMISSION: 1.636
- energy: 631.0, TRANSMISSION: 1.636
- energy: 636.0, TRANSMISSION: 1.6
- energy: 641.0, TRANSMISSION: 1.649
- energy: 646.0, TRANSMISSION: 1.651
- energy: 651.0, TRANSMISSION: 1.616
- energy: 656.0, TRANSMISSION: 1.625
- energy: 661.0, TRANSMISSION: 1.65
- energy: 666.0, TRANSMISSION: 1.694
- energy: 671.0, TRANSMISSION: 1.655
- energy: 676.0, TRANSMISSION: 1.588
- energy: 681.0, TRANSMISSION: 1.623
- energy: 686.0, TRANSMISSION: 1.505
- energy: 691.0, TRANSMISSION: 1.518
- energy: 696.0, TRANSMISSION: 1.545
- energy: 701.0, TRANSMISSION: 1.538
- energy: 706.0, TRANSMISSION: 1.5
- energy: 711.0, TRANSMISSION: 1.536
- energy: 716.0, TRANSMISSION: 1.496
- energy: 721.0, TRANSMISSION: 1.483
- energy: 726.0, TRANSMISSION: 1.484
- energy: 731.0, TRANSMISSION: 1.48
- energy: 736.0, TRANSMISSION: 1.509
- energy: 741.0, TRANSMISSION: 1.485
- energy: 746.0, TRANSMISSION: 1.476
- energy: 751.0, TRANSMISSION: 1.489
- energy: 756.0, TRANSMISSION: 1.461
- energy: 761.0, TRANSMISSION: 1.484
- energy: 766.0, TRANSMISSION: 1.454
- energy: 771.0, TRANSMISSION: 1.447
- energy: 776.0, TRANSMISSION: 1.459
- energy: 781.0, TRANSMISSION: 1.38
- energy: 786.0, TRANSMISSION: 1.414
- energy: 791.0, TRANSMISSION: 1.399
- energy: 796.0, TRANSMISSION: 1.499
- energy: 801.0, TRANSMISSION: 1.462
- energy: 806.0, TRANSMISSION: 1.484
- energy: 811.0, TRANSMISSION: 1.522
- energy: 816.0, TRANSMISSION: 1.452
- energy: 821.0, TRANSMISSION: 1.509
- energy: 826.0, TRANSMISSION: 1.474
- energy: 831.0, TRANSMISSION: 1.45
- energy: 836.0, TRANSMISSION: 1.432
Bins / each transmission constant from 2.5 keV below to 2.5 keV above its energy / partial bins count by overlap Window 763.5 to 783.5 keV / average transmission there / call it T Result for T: 1.44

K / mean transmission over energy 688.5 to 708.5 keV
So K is 1.53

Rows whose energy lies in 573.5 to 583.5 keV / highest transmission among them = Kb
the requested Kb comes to 1.584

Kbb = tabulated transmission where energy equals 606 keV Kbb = 1.595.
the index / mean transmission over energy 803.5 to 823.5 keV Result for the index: 1.49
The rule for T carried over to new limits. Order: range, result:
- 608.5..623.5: 1.6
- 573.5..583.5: 1.57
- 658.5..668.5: 1.67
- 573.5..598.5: 1.59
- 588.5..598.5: 1.62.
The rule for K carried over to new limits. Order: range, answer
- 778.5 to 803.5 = 1.43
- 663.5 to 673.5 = 1.67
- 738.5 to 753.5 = 1.48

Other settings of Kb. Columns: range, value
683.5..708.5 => 1.545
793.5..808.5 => 1.499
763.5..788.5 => 1.459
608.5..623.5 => 1.631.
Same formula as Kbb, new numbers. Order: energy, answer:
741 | 1.485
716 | 1.496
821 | 1.509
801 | 1.462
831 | 1.45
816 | 1.452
